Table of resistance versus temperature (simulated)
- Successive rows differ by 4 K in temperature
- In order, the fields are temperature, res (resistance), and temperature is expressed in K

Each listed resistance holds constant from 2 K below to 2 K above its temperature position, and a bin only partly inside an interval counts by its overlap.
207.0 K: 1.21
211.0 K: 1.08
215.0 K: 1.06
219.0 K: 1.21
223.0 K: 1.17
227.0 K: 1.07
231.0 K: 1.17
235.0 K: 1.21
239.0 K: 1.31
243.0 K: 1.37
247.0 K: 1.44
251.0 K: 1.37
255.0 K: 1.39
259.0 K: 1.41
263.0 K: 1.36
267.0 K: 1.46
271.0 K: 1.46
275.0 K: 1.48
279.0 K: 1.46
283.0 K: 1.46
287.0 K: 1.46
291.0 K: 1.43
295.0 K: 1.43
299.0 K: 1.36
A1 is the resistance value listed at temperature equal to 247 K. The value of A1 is 1.44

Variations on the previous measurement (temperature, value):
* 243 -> 1.37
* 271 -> 1.46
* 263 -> 1.36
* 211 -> 1.08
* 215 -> 1.06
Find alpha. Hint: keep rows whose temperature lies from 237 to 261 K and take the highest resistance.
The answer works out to 1.44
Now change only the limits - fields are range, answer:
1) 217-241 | 1.31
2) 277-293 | 1.46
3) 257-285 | 1.48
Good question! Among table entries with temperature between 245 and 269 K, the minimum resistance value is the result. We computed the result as 1.36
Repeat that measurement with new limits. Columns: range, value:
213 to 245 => 1.06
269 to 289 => 1.46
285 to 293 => 1.43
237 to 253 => 1.31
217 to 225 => 1.17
